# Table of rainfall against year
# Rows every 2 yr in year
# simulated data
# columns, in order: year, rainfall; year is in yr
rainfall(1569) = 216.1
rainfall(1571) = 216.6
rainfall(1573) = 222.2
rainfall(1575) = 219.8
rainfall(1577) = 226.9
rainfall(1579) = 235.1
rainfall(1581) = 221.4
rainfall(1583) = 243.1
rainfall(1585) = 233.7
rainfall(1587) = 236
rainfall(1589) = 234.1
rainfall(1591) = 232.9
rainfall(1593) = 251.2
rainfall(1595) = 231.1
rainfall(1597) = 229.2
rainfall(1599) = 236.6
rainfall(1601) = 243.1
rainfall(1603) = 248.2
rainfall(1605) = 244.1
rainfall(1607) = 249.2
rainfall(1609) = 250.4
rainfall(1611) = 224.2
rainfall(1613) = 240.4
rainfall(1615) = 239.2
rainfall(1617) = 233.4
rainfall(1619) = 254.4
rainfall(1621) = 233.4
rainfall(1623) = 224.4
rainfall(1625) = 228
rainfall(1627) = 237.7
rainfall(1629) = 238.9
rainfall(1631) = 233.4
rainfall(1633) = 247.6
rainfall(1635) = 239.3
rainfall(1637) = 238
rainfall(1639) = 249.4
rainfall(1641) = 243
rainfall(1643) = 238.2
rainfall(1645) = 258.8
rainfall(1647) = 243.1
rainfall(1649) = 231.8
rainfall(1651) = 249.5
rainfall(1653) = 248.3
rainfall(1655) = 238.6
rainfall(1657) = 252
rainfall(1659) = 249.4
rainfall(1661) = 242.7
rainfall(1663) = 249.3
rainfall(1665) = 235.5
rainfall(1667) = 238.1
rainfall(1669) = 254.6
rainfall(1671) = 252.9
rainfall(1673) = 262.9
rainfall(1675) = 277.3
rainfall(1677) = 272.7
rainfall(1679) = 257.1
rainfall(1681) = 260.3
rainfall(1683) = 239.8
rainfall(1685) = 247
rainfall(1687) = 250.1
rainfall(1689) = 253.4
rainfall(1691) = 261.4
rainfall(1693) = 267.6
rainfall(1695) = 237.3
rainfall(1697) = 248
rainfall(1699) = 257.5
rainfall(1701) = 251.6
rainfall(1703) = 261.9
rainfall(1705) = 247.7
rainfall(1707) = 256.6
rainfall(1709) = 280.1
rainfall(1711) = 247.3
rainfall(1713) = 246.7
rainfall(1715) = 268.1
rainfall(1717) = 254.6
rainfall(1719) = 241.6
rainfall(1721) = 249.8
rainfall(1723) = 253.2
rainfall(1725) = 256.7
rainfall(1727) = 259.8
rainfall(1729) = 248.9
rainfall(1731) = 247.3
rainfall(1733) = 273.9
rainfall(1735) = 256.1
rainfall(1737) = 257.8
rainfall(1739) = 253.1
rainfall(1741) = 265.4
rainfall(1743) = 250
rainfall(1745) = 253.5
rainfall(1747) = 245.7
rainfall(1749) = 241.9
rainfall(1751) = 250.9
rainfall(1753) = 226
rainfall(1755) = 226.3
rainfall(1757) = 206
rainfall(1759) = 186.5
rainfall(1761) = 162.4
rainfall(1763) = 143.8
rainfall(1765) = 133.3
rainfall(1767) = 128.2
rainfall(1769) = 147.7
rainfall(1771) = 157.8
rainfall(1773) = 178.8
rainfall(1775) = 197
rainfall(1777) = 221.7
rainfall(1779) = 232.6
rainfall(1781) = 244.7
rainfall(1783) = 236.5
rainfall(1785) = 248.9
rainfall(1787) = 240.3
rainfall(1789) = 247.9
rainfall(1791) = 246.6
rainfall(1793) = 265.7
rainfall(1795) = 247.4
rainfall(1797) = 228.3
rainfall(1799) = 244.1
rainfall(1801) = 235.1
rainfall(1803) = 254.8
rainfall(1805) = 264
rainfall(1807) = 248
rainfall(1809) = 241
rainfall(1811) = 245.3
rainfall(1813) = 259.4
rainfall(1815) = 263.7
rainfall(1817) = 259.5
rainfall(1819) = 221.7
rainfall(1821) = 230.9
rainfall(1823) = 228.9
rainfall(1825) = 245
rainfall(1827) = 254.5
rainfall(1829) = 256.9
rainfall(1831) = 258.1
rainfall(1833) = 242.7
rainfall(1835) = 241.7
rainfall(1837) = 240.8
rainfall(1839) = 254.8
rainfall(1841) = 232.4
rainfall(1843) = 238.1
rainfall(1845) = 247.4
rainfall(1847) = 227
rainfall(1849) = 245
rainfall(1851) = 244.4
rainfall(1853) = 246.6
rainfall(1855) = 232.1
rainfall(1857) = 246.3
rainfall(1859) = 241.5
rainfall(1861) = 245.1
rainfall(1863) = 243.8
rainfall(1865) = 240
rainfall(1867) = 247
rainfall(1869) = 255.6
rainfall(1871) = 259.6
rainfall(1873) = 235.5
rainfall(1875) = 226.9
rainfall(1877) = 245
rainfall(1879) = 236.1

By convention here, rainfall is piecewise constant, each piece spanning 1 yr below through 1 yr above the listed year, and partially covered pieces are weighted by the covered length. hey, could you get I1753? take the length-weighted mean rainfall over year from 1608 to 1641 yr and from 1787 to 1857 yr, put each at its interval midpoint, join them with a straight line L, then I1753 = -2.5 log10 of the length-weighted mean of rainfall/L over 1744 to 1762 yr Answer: 0.097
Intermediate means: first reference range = 238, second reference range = 245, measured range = 222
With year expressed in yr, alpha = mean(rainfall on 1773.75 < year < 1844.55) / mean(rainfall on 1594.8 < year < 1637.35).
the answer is 1.02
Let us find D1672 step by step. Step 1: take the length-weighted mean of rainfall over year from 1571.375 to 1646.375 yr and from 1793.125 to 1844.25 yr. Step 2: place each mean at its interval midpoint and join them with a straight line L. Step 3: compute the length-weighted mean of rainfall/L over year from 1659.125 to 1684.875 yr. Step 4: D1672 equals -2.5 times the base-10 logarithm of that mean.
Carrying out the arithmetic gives -0.06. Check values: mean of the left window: 237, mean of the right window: 246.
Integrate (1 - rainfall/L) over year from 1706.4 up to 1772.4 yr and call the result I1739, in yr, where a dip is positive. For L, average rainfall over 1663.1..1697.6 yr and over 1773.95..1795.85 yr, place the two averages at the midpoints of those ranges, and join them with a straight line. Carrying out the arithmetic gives 4.5 yr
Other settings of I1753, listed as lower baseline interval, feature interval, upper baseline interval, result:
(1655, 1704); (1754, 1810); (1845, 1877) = 0.15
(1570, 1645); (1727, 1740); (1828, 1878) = -0.07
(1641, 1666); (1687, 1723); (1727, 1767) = -0.09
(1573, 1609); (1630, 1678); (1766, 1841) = -0.05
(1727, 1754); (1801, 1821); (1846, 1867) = -0.02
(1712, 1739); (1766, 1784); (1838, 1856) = 0.27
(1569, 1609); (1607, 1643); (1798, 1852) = -0.01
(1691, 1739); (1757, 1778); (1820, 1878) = 0.44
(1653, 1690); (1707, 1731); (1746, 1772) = -0.17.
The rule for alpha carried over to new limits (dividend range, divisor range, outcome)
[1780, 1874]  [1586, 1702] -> 1.00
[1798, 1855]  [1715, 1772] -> 1.09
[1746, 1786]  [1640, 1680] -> 0.80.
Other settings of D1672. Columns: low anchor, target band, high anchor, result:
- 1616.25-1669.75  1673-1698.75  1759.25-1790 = -0.13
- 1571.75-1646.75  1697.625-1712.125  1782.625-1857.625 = -0.07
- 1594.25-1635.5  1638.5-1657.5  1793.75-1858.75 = -0.03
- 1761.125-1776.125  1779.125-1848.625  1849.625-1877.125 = -0.24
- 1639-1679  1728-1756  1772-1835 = -0.02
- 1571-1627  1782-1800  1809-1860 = -0.01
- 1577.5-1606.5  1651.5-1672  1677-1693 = 0.02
